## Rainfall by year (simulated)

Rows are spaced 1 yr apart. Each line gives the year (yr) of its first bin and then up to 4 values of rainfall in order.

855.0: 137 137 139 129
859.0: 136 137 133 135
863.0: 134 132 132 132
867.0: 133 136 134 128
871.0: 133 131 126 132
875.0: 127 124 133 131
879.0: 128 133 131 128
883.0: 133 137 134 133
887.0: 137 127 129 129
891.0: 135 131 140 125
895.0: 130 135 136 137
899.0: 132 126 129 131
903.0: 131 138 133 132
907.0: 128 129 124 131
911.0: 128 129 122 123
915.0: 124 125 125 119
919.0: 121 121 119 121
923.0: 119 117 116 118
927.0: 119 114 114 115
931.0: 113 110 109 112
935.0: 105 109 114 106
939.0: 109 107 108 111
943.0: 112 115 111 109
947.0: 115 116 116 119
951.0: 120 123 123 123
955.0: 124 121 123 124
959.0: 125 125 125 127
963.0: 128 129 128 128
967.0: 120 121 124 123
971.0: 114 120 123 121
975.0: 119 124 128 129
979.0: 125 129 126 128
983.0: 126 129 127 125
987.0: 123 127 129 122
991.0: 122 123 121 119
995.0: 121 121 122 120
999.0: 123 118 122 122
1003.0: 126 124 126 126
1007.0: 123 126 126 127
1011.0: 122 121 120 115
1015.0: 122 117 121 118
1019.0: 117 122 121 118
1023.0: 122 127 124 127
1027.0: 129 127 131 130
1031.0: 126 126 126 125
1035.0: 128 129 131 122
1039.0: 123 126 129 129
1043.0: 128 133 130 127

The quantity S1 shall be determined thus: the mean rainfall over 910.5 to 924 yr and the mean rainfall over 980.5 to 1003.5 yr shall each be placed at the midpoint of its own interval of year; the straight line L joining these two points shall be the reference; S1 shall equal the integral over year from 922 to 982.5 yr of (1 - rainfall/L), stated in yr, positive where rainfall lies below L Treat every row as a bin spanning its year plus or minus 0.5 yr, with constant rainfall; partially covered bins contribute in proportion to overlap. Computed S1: 2.07 yr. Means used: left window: 123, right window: 124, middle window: 119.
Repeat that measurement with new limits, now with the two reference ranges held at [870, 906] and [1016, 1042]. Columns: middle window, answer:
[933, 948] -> 2.17 yr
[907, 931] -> 1.60 yr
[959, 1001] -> 1.08 yr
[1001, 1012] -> 0.13 yr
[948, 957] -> 0.53 yr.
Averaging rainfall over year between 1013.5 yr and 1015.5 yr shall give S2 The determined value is 118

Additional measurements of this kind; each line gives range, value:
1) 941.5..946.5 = 112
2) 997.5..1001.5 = 121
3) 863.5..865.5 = 132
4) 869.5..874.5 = 130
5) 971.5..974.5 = 121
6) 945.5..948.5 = 113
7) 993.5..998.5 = 121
